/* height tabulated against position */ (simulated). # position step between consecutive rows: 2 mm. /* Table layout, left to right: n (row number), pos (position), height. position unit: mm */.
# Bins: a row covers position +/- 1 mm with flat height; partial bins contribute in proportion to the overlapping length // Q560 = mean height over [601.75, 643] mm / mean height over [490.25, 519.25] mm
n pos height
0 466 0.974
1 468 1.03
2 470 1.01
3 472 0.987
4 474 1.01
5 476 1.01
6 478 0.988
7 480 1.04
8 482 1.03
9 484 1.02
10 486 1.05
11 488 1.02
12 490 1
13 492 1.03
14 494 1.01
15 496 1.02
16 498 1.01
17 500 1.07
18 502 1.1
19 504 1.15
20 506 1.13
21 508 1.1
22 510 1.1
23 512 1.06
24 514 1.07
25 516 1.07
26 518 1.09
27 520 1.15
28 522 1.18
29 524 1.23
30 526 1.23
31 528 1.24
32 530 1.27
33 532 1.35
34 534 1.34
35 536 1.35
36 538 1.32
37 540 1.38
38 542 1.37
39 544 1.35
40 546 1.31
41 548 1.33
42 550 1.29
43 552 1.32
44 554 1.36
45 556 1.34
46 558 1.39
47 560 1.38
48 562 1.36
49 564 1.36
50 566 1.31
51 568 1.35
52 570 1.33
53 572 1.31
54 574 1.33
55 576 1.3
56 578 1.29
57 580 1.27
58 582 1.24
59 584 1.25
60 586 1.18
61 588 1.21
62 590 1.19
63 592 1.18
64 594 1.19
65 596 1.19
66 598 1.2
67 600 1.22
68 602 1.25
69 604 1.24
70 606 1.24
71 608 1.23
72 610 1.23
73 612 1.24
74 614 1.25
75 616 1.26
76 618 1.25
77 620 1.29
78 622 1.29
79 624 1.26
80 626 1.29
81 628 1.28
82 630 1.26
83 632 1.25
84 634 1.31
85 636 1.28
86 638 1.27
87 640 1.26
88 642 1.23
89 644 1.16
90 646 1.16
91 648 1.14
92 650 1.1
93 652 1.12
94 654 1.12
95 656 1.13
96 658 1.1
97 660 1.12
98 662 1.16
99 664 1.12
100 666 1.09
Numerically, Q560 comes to 1.2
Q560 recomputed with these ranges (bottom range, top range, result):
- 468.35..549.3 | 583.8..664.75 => 1.06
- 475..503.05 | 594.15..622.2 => 1.20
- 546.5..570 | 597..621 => 0.92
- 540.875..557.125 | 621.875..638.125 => 0.96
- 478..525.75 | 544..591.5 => 1.21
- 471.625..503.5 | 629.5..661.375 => 1.16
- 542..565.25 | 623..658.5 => 0.90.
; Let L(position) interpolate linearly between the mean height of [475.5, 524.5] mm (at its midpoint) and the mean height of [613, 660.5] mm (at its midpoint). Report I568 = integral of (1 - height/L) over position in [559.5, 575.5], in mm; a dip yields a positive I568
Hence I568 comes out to -2.77 mm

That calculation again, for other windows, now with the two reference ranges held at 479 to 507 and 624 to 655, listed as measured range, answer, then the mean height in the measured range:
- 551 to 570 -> -3.8 mm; 1.35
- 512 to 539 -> -3.2 mm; 1.22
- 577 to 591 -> -1.0 mm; 1.23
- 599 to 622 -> -1.2 mm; 1.25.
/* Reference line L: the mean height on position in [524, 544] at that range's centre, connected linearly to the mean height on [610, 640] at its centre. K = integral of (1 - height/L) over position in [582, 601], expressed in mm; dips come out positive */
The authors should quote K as 1.2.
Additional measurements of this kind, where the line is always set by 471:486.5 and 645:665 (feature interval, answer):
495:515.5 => -0.96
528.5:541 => -3.33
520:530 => -1.66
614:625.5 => -1.71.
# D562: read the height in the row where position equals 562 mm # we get 1.36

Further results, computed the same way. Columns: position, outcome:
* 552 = 1.32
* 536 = 1.35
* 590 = 1.19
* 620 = 1.29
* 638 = 1.27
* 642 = 1.23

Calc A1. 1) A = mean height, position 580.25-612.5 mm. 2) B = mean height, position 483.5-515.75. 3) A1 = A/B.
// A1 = 1.15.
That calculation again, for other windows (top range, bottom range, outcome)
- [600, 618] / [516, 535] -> 1.02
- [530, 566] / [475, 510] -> 1.28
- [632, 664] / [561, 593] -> 0.92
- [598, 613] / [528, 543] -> 0.93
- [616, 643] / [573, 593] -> 1.02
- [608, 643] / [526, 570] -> 0.95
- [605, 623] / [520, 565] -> 0.95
